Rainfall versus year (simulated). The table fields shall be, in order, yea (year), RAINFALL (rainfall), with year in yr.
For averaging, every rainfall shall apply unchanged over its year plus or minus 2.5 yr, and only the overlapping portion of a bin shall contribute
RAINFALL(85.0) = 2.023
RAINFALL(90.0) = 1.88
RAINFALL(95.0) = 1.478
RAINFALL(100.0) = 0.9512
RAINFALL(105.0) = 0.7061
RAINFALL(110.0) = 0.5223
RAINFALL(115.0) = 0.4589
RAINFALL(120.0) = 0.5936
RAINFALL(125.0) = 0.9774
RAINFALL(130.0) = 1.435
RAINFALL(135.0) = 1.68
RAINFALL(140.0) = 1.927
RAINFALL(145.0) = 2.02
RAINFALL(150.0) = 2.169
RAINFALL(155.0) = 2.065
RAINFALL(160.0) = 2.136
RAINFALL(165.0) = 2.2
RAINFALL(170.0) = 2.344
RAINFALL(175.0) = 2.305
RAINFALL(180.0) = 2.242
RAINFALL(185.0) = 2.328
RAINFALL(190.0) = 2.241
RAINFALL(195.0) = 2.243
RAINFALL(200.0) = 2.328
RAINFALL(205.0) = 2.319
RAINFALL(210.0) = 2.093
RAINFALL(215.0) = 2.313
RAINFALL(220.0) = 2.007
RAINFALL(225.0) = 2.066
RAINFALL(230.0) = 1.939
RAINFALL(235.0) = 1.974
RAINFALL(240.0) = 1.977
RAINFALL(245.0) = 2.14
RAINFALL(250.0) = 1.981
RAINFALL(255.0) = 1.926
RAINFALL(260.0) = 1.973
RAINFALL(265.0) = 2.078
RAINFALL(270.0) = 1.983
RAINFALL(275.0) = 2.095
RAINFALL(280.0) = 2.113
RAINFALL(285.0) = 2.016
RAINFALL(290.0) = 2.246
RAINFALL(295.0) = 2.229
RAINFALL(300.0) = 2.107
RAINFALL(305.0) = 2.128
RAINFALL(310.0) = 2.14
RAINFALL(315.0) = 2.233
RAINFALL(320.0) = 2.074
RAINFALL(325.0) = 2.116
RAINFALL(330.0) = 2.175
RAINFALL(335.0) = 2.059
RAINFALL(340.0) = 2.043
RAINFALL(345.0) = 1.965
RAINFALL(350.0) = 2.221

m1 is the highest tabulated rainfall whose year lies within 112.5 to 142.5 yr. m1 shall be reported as 1.927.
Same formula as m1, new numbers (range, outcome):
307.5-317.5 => 2.233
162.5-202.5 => 2.344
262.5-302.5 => 2.246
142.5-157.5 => 2.169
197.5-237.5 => 2.328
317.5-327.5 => 2.116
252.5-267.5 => 2.078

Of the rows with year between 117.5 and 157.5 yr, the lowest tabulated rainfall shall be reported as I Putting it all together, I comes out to 0.5936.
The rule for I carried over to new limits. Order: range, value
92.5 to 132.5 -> 0.4589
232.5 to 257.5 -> 1.926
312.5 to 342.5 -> 2.043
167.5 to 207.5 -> 2.241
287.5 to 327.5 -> 2.074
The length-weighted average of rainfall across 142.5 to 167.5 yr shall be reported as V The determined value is 2.12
